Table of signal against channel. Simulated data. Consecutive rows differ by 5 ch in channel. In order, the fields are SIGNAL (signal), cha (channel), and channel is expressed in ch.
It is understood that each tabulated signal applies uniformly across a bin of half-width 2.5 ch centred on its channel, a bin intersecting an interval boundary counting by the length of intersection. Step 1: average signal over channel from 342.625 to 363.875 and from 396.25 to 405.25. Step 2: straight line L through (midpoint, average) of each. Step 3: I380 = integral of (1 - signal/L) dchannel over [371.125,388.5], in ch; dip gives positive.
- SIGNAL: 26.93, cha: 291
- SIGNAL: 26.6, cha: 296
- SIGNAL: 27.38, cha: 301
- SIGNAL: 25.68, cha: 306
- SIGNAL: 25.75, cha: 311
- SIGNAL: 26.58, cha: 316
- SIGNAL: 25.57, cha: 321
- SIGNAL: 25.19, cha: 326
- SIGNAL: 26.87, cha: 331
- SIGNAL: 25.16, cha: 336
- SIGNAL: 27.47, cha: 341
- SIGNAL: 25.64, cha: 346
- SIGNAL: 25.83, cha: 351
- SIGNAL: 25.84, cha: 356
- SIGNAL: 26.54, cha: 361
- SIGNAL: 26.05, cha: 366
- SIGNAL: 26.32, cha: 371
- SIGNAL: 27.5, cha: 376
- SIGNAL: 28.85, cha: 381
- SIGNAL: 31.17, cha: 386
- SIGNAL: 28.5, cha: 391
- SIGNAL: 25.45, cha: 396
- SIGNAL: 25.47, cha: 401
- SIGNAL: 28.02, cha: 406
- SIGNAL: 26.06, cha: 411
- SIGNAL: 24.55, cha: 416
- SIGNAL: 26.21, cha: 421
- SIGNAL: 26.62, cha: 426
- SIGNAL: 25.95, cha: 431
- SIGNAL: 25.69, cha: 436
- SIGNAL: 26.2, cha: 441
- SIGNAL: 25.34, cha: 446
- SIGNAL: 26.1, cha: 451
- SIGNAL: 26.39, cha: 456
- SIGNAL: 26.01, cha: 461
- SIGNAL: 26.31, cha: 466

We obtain -1.9 ch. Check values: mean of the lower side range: 26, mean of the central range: 28.8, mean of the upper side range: 26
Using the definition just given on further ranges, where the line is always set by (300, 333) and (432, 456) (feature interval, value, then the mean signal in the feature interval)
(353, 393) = -2.4 ch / 27.6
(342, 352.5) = 0.0 ch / 26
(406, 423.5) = 0.0 ch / 26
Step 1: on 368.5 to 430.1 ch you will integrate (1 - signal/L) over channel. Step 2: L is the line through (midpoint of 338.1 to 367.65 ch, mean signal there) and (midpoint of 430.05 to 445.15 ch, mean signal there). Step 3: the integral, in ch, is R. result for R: -2.4 ch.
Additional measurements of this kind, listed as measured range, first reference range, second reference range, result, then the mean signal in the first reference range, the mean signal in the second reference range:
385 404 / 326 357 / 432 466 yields -1.0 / 26.1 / 26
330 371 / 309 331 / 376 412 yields 0.7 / 25.9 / 27.7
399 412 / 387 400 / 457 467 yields 0.2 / 27.3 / 26.2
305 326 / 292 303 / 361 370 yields 0.7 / 27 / 26.2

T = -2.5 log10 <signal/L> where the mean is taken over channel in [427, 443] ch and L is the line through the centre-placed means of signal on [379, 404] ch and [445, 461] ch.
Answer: 0.02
